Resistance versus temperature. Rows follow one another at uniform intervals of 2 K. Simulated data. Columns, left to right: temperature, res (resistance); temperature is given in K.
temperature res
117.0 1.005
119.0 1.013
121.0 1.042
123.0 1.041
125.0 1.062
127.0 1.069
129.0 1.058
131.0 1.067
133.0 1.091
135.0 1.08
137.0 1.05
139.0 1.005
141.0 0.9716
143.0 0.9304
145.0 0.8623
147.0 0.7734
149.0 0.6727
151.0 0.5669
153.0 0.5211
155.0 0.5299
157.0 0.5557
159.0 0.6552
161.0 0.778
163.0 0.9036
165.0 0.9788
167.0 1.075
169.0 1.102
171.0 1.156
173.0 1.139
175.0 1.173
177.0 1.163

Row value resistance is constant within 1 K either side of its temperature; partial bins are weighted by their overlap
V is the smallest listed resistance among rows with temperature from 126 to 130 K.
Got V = 1.058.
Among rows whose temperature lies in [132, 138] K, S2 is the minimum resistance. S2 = 1.05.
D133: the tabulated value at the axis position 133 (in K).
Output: 1.091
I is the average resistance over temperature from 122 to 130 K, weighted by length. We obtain 1.06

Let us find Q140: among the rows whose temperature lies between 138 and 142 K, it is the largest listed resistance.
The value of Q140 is 1.005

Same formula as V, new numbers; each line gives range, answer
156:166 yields 0.5557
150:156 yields 0.5211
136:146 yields 0.8623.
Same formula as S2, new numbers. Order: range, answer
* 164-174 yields 0.9788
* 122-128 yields 1.041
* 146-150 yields 0.6727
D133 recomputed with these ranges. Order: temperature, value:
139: 1.005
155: 0.5299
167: 1.075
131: 1.067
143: 0.9304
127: 1.069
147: 0.7734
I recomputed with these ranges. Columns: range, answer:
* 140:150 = 0.842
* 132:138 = 1.07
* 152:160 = 0.565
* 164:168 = 1.03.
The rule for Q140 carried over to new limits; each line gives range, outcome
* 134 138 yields 1.08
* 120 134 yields 1.091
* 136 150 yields 1.05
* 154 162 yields 0.778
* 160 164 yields 0.9036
